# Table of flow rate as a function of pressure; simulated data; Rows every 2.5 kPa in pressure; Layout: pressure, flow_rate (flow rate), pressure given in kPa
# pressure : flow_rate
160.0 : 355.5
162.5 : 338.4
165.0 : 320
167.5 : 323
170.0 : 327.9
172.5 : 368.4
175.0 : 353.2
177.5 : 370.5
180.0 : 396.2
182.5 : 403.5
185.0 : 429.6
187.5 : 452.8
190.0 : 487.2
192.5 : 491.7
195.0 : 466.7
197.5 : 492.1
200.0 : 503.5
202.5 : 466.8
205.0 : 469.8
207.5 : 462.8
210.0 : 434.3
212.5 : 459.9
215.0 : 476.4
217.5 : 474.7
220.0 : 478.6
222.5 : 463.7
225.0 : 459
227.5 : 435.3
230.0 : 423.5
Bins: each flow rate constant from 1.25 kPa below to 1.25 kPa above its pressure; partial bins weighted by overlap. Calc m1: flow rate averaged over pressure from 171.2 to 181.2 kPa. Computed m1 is 372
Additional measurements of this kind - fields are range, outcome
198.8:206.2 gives 480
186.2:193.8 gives 477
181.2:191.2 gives 443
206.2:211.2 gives 449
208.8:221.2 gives 465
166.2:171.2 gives 325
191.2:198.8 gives 484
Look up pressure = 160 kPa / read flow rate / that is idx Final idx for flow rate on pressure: 355.5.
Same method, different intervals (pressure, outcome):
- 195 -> 466.7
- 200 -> 503.5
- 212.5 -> 459.9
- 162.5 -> 338.4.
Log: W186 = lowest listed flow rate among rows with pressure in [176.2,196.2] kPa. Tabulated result 370.5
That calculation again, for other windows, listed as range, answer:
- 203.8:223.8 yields 434.3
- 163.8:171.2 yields 320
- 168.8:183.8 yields 327.9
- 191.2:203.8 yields 466.7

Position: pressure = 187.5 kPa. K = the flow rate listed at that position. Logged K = 452.8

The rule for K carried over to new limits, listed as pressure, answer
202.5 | 466.8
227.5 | 435.3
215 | 476.4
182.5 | 403.5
